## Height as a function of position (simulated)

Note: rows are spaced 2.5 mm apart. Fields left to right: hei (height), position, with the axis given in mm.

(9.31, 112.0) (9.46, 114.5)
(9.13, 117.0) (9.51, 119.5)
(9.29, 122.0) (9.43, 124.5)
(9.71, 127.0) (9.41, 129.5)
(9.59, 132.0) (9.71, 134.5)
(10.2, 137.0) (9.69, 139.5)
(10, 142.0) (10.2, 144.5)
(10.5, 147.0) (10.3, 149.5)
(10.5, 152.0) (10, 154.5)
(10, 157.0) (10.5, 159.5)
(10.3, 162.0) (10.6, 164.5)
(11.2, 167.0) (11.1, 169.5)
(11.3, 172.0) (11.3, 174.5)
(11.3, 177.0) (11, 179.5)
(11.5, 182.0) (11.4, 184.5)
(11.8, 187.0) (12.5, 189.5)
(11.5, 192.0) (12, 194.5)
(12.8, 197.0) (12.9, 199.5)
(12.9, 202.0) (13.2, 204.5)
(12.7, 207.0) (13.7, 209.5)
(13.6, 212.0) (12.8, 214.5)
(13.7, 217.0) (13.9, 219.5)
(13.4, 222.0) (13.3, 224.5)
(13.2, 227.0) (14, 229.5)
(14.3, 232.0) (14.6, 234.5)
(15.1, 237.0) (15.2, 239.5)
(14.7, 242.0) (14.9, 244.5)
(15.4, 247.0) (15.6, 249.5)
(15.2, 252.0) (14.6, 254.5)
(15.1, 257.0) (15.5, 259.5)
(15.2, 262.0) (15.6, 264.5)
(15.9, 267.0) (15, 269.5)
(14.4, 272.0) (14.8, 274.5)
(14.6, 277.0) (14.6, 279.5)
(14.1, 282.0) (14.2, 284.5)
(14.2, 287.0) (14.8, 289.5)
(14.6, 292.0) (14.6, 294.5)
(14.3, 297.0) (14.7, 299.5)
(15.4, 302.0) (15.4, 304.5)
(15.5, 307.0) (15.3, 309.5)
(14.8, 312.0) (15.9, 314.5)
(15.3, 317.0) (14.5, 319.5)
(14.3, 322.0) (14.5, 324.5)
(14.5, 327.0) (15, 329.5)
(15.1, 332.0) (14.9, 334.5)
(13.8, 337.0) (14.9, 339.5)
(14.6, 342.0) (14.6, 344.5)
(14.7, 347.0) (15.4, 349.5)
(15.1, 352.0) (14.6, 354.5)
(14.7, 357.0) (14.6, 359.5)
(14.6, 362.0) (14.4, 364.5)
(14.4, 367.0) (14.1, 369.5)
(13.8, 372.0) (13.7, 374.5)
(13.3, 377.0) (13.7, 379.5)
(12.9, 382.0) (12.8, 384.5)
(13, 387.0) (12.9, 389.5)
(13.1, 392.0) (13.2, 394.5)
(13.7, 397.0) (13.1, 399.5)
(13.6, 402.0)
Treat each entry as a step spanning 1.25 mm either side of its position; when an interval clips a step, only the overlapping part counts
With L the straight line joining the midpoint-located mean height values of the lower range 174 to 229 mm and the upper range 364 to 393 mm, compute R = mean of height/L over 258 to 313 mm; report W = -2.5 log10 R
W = -0.15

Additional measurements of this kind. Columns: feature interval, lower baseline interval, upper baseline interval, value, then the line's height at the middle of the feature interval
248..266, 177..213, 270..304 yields -0.11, 13.9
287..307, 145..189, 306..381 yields -0.09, 13.6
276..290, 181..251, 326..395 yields -0.05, 13.8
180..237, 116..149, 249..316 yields -0.05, 12.4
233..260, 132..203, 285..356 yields -0.16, 13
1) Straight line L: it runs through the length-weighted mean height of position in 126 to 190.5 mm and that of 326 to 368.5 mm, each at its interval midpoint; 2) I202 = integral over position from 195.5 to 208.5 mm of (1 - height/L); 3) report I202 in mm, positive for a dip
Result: -1.52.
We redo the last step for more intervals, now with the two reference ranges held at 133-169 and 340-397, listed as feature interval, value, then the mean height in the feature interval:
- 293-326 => -5.0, 15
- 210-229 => -3.3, 13.4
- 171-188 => -0.9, 11.4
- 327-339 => -1.2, 14.7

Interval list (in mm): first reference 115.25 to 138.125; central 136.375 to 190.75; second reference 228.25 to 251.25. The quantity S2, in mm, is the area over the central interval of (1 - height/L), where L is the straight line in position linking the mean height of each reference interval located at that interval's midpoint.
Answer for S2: 2.4 mm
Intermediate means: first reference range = 9.55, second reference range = 14.9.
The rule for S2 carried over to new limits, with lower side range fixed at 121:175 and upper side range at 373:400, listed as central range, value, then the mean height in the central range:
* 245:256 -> -3.51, 15.2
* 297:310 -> -3.19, 15.2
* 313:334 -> -4.15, 14.9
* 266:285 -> -4.64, 14.7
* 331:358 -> -4.39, 14.8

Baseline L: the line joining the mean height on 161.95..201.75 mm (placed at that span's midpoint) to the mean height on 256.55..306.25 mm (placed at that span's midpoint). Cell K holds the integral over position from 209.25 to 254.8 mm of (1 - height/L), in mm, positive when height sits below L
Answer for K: -3.5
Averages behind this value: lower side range 11.6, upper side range 14.9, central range 14.3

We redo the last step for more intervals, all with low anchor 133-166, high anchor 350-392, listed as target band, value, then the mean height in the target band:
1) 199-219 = -3.6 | 13.2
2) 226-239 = -3.1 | 14.3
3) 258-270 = -3.3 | 15.5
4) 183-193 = -0.9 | 11.8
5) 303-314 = -2.1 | 15.3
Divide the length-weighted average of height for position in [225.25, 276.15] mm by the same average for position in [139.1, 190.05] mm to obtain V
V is 1.38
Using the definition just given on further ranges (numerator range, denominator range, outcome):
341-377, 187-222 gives 1.12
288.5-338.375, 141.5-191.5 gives 1.36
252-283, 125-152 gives 1.51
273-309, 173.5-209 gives 1.22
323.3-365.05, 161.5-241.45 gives 1.16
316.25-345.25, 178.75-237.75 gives 1.13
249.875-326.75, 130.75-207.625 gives 1.34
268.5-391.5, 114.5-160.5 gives 1.47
